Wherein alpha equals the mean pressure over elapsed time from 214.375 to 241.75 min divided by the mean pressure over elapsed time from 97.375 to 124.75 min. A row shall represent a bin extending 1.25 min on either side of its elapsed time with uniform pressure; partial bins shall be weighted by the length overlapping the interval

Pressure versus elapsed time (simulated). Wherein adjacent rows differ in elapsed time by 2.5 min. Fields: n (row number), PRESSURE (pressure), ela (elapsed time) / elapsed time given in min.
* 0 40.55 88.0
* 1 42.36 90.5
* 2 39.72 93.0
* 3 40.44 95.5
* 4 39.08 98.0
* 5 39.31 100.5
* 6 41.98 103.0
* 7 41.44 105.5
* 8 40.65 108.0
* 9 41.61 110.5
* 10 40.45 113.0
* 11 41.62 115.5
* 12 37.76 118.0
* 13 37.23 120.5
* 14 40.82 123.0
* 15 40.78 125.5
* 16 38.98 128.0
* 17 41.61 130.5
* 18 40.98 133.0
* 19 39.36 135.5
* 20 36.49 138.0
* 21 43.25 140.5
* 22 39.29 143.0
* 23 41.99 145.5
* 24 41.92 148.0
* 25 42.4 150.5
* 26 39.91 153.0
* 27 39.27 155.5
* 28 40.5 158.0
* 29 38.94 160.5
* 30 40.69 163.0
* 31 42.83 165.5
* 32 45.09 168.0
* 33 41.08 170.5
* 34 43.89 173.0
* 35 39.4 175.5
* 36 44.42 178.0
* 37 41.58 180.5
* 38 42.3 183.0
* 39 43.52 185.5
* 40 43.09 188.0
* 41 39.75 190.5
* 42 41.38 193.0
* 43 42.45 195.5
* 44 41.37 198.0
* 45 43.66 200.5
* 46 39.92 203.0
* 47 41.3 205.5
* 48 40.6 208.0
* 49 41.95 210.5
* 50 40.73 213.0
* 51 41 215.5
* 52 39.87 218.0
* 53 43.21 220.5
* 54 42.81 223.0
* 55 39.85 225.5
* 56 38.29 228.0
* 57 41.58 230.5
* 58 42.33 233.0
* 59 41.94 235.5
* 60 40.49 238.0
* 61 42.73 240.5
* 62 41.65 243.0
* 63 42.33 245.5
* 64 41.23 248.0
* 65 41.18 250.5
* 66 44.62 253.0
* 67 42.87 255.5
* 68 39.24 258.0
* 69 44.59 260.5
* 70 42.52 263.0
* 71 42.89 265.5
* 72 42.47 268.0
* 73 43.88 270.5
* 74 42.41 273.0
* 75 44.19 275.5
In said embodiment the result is 1.03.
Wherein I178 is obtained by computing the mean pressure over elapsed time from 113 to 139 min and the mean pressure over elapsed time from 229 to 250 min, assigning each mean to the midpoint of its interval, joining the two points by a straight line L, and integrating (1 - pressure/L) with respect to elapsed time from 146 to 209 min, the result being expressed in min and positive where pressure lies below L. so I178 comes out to -1.7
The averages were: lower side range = 39.6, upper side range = 41.7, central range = 41.7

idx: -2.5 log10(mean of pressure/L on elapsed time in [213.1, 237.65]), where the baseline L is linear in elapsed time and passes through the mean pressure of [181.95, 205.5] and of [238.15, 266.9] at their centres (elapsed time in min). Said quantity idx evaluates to 0.02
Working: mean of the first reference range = 41.9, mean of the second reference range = 42.3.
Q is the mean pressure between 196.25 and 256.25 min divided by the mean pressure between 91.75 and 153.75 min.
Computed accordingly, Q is 1.03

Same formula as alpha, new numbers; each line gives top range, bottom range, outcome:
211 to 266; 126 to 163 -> 1.03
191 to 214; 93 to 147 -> 1.03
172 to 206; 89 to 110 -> 1.03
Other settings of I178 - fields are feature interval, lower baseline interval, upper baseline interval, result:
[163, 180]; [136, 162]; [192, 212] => -0.7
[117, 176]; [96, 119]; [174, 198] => 0.8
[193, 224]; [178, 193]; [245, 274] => 0.5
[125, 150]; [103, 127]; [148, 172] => 0.2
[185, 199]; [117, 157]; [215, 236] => -0.4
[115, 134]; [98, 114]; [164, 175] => 0.7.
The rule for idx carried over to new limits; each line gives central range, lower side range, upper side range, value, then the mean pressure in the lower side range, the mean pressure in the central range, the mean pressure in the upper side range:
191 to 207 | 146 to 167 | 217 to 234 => -0.01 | 40.9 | 41.6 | 41.1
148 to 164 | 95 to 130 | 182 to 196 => 0.02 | 40.2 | 40.4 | 42.1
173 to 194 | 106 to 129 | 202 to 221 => -0.04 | 40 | 42.1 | 41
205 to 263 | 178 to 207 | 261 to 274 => 0.02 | 41.9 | 41.6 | 42.9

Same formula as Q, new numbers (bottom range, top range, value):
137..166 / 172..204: 1.04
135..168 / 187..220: 1.02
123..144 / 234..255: 1.05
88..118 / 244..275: 1.05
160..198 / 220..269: 1.00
